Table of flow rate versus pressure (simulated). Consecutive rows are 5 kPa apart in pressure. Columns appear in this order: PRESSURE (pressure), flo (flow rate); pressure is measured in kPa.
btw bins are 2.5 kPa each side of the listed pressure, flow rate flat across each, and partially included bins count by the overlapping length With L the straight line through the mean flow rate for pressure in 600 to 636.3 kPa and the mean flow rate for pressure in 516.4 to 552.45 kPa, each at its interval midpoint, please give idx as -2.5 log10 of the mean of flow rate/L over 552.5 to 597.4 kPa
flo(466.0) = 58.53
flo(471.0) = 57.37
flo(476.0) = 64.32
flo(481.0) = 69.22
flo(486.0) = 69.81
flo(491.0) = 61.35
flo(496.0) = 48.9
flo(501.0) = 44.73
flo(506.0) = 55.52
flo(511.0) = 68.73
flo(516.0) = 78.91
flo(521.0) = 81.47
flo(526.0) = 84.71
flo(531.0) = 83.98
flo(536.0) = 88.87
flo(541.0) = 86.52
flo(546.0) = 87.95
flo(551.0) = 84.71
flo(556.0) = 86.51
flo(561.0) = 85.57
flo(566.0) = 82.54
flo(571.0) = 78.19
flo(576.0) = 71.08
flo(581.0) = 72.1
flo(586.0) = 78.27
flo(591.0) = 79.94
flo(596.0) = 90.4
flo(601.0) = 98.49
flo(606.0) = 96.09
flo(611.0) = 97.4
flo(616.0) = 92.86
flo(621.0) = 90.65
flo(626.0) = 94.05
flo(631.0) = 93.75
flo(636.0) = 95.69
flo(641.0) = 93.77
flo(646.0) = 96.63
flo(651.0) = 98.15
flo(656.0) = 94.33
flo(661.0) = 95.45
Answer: 0.12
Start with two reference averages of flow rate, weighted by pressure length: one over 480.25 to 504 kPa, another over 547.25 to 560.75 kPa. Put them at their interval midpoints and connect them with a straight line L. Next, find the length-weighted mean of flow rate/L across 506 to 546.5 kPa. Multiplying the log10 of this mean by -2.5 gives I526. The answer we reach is -0.102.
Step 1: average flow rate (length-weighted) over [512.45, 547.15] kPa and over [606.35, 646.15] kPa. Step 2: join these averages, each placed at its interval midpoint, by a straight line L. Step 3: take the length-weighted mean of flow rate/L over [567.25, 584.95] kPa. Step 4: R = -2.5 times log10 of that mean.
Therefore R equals 0.19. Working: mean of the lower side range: 84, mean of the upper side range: 94.3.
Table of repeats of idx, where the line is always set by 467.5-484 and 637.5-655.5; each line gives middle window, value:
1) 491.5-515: 0.21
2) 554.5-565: -0.08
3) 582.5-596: 0.06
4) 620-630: -0.01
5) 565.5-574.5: 0.03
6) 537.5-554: -0.13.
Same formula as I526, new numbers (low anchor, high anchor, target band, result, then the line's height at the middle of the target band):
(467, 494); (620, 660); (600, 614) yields -0.10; 88.4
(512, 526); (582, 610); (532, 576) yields -0.01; 83.6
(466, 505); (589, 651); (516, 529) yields -0.20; 68.7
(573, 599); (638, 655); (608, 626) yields -0.07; 87.6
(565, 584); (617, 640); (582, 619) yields -0.07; 84.2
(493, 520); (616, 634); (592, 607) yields -0.09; 86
